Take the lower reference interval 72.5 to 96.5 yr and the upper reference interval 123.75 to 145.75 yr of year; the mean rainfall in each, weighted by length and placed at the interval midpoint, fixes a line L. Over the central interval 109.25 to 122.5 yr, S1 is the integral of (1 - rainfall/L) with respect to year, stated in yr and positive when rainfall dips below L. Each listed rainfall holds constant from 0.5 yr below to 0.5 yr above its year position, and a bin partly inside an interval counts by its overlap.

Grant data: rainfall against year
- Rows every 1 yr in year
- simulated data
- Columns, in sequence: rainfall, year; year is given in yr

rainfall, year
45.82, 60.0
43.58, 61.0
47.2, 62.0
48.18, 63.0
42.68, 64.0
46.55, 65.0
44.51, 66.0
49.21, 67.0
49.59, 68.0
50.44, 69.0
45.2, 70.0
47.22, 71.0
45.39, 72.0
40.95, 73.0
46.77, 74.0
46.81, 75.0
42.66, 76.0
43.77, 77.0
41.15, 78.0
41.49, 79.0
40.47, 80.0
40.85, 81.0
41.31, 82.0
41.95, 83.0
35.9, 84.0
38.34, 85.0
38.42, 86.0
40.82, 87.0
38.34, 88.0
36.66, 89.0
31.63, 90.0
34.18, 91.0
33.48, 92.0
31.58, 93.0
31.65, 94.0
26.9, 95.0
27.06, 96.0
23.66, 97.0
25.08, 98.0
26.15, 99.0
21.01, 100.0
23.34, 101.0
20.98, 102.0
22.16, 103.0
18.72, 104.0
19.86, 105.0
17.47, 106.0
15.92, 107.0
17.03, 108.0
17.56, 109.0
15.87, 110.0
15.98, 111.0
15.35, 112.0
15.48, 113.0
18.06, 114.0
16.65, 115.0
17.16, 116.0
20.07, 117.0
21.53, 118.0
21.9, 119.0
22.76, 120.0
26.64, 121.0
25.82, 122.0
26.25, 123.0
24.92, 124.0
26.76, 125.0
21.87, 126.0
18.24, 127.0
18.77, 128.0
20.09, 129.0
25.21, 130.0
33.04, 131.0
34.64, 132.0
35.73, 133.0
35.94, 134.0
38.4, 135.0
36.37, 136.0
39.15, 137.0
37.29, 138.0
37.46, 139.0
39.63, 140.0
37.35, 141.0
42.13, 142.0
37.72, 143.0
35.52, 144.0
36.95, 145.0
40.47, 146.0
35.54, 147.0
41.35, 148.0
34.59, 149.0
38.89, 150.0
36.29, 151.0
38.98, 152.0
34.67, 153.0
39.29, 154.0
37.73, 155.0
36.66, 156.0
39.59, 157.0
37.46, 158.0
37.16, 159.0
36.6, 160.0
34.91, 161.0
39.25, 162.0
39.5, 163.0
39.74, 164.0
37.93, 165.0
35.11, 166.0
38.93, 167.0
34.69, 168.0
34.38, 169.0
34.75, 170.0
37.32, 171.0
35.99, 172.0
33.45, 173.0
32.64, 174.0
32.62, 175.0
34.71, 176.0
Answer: 5.80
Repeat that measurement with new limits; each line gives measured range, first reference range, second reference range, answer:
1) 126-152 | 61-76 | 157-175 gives 3.0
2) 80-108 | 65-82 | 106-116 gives 0.0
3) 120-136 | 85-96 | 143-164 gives 3.8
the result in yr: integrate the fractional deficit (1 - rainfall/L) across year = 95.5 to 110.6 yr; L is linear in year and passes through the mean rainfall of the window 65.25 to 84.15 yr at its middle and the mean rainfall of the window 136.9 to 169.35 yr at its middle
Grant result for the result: 7.6 yr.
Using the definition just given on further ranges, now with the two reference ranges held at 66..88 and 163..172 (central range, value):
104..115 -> 6.4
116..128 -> 5.1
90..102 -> 4.1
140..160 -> 0.1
